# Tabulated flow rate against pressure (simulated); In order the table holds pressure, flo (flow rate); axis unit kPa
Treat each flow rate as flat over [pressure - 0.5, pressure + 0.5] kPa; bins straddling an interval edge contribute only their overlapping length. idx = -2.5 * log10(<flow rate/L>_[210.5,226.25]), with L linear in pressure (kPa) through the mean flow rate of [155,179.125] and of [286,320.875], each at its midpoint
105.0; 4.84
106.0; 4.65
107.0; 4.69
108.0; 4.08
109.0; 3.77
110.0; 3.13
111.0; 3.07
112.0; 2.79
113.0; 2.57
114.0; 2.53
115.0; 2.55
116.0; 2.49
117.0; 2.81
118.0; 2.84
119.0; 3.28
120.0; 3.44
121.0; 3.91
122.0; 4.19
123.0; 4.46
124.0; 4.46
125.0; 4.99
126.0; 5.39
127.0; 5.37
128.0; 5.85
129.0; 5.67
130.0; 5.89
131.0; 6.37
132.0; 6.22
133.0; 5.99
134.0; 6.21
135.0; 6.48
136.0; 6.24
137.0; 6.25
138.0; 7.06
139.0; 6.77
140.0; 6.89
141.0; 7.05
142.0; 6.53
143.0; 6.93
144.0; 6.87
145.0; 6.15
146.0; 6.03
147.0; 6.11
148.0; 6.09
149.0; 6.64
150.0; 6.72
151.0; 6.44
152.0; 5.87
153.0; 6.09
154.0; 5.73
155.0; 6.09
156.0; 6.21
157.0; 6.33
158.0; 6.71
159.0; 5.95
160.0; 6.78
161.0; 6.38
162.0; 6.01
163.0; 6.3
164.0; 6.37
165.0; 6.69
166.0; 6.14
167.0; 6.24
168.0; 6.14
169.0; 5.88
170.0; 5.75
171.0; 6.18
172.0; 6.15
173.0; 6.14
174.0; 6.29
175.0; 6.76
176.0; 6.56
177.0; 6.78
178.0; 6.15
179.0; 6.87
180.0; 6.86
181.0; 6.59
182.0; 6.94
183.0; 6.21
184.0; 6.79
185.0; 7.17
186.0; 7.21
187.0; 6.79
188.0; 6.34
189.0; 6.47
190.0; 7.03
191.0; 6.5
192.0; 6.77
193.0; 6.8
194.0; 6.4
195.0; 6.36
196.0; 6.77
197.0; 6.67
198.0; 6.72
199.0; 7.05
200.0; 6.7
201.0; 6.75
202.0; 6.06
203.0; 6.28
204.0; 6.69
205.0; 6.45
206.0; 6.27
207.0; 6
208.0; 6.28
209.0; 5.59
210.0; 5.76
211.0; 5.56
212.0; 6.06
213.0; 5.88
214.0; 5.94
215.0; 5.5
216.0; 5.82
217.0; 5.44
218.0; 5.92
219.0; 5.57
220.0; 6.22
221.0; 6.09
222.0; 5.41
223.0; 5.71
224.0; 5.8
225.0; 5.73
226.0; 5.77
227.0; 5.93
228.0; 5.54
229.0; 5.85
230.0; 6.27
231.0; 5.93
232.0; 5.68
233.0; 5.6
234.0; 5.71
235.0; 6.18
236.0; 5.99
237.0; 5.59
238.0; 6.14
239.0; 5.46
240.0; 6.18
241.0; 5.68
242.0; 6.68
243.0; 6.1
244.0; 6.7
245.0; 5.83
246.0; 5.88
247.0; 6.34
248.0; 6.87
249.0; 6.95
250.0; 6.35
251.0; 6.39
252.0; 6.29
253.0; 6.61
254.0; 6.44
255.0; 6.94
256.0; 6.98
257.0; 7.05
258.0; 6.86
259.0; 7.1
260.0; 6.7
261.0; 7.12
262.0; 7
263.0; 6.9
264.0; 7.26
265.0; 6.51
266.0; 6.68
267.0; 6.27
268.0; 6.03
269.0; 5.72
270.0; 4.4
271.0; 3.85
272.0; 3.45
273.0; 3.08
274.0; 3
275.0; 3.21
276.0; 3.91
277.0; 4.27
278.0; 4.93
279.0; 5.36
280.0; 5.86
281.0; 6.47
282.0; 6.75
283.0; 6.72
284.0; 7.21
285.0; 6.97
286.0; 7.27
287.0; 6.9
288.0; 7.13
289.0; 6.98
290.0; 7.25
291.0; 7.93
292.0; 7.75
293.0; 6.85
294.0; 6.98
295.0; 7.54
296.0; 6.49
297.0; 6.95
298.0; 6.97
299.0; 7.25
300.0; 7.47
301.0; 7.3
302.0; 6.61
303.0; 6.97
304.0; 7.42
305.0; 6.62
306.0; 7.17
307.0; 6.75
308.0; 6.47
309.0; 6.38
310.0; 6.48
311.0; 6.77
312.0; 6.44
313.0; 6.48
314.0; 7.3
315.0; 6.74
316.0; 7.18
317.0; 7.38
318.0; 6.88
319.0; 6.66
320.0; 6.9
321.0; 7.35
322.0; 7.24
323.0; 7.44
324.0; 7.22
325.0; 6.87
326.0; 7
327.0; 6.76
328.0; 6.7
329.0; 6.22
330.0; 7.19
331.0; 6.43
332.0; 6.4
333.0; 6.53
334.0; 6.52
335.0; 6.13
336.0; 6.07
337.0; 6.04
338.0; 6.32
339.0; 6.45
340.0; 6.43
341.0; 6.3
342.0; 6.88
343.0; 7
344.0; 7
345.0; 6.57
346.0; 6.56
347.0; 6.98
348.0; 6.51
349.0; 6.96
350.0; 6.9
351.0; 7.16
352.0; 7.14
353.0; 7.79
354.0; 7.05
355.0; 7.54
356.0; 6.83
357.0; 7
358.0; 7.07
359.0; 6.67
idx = 0.139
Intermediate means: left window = 6.31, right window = 6.99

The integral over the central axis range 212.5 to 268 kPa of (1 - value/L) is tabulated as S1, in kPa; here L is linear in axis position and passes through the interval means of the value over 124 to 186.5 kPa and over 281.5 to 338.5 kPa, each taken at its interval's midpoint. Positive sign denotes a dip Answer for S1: 3.6 kPa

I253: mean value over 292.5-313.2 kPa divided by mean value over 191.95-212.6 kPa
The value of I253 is 1.1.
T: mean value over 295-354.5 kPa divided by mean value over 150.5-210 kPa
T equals 1.06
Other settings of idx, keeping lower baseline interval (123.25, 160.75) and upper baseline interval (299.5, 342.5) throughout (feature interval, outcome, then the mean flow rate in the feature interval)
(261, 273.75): 0.18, 5.6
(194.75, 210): -0.01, 6.42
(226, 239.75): 0.11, 5.84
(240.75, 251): 0.03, 6.36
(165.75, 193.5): -0.04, 6.52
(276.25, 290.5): 0.04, 6.39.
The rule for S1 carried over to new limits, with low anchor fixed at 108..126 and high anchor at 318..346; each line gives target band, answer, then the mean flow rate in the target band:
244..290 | -3.1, 6.08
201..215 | -3.6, 6.07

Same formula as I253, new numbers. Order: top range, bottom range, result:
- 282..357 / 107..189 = 1.21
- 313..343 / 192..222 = 1.09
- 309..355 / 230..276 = 1.14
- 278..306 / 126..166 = 1.10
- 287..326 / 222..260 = 1.13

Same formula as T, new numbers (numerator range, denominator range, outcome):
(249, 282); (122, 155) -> 0.95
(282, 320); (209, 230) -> 1.21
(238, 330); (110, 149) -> 1.26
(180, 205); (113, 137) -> 1.43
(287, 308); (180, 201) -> 1.06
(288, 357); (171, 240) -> 1.11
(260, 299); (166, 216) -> 0.96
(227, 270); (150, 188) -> 0.99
